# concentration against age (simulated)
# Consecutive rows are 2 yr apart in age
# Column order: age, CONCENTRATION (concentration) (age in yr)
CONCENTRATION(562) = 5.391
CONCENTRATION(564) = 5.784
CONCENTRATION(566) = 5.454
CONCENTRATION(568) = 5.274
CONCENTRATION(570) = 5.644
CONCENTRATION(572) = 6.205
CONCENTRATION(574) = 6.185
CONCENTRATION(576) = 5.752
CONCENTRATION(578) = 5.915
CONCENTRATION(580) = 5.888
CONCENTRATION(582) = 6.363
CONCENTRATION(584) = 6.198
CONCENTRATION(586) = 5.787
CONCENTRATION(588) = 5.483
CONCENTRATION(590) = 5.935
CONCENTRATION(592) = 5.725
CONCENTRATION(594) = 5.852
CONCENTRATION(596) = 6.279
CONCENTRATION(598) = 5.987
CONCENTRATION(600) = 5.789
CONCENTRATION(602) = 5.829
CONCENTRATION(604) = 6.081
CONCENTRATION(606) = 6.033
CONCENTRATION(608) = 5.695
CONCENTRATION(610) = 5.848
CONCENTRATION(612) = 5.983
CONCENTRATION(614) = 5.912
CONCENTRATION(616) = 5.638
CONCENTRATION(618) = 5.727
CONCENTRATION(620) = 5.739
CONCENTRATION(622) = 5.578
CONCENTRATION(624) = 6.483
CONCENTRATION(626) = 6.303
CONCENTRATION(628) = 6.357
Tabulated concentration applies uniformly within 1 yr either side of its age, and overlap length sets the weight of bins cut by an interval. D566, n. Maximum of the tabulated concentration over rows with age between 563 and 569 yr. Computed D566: 5.784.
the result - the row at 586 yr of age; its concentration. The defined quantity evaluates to 5.787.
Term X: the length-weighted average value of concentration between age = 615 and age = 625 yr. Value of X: 5.83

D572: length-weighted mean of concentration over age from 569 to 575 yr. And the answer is 6.01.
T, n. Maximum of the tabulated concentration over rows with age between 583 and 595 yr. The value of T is 6.198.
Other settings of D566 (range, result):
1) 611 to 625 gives 6.483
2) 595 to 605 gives 6.279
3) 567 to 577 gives 6.205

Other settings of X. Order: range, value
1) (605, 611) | 5.86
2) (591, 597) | 5.95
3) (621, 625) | 6.03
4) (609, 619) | 5.82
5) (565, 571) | 5.46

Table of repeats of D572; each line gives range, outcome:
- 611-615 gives 5.95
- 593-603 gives 5.95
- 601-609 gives 5.91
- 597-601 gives 5.89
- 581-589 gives 5.96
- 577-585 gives 6.09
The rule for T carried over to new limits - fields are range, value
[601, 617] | 6.081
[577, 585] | 6.363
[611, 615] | 5.983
